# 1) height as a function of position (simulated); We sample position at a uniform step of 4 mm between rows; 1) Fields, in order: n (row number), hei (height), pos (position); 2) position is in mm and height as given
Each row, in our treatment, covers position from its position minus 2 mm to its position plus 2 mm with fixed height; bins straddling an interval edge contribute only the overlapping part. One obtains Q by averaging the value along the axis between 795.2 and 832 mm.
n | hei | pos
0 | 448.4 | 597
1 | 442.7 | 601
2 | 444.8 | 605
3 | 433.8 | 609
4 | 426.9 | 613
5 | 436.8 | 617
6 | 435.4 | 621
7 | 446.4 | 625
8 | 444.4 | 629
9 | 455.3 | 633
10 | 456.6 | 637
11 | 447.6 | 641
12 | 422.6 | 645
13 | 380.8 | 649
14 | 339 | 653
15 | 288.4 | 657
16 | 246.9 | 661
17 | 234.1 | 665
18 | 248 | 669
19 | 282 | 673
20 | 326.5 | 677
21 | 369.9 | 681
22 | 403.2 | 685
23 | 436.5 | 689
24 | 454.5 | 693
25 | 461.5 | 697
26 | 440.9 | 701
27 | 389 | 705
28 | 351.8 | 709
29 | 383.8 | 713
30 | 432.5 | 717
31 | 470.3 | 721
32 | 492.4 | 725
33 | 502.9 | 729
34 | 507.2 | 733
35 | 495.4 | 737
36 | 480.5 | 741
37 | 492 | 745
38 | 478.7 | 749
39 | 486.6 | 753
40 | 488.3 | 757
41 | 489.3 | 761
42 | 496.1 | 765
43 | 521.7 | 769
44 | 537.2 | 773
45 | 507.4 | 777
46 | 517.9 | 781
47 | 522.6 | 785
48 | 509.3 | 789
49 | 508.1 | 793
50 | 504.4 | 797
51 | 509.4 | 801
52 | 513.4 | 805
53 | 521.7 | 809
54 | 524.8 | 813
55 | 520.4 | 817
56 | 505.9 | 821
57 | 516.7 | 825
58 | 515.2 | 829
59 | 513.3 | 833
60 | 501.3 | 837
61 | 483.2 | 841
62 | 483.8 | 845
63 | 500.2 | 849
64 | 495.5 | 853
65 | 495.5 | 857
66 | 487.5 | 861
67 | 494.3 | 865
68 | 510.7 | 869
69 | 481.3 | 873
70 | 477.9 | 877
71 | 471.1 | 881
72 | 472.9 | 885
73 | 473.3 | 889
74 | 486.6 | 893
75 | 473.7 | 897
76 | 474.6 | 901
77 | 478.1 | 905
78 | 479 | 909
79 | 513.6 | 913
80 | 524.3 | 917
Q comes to 515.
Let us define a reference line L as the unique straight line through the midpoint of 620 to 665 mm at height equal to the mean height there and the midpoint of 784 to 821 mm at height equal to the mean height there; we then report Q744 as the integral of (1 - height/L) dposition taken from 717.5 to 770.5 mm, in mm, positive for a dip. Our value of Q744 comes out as -2.5 mm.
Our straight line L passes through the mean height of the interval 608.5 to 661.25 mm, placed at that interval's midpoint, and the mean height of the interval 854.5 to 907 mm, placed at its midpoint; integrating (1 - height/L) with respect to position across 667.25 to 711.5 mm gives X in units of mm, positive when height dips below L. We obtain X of 4.8 mm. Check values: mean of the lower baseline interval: 409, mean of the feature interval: 379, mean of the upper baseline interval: 483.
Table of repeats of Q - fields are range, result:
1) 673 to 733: 421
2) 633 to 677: 340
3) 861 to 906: 482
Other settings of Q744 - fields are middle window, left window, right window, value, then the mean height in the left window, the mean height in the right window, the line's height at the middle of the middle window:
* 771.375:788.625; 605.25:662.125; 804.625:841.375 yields -1.1 mm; 408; 513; 489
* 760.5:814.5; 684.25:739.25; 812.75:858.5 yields -3.6 mm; 446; 504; 481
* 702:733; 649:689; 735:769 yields -1.4 mm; 315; 490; 417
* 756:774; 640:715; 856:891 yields -3.8 mm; 362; 485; 417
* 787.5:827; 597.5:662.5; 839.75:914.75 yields -4.1 mm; 411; 486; 465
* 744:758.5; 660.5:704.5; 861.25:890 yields -2.9 mm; 360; 484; 404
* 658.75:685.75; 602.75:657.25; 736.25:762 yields 9.0 mm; 423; 487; 445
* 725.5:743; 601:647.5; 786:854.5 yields -0.7 mm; 440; 508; 478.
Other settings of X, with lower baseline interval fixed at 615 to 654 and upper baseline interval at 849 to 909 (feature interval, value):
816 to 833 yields -1.5 mm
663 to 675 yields 5.0 mm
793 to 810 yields -1.6 mm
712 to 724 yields 0.3 mm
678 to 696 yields 1.1 mm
